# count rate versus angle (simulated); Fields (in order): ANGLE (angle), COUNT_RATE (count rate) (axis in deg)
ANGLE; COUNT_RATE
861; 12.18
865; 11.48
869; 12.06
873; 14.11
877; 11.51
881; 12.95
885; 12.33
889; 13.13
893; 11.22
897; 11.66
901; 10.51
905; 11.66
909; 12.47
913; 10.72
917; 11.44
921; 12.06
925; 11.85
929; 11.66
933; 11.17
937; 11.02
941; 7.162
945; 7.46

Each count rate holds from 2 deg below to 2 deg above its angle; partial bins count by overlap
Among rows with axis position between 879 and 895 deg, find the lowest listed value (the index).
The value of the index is 11.22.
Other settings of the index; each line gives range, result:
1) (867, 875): 12.06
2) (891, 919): 10.51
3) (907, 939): 10.72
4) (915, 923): 11.44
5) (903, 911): 11.66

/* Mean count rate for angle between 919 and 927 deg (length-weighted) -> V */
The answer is 12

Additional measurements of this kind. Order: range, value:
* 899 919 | 11.4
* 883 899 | 12.1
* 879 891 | 12.8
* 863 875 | 12.6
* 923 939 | 11.4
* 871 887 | 12.7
